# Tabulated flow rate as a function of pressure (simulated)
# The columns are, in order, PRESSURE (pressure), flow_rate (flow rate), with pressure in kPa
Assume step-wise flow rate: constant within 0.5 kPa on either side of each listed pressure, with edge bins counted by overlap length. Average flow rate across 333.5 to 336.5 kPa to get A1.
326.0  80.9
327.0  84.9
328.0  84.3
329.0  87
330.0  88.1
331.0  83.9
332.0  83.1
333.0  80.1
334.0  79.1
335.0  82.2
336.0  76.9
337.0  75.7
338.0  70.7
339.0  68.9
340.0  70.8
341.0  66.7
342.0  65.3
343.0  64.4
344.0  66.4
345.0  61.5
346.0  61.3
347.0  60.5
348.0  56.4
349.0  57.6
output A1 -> 79.4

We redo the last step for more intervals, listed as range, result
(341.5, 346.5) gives 63.8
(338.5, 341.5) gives 68.8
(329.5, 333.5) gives 83.8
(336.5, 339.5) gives 71.8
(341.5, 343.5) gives 64.8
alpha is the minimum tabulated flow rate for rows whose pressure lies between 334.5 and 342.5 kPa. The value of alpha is 65.3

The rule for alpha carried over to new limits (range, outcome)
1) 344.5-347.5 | 60.5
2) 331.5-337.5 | 75.7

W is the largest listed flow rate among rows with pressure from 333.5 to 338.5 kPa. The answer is 82.2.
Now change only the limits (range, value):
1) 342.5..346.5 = 66.4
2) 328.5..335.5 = 88.1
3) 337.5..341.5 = 70.8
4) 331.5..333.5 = 83.1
